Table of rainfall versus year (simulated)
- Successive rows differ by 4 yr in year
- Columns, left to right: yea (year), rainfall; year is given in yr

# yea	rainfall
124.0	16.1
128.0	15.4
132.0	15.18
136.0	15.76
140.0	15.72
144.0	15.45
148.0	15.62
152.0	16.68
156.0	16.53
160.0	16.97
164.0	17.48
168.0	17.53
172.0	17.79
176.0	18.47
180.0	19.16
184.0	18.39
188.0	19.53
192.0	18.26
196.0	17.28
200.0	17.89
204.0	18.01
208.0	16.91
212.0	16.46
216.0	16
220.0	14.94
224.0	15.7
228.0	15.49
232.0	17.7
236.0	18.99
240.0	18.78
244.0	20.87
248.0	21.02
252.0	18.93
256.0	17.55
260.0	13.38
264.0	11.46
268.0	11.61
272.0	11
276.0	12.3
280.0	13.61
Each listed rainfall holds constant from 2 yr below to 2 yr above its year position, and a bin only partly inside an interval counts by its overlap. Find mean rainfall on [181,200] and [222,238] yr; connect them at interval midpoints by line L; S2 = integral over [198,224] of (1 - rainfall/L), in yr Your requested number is 1.5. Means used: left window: 18.4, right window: 17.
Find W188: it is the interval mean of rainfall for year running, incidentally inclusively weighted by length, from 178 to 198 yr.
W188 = 18.5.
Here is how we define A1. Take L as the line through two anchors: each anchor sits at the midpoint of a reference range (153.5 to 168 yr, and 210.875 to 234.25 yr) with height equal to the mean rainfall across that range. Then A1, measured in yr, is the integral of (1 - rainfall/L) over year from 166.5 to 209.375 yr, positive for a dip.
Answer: -3.9 yr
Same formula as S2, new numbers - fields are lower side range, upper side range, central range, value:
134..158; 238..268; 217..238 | 0.3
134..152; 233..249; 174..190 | -1.4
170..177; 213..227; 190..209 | -1.2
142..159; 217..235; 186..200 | -1.9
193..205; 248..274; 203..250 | -3.8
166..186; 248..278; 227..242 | -2.3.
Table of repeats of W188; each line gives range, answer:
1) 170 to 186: 18.5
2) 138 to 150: 15.6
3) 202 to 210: 17.5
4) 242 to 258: 19.6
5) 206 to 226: 16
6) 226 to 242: 17.7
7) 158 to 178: 17.6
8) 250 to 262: 16.6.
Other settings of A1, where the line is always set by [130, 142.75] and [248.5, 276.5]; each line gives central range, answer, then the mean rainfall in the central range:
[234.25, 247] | -4.62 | 19.7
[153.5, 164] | -1.08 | 16.9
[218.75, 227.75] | -0.47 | 15.4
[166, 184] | -3.71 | 18.3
